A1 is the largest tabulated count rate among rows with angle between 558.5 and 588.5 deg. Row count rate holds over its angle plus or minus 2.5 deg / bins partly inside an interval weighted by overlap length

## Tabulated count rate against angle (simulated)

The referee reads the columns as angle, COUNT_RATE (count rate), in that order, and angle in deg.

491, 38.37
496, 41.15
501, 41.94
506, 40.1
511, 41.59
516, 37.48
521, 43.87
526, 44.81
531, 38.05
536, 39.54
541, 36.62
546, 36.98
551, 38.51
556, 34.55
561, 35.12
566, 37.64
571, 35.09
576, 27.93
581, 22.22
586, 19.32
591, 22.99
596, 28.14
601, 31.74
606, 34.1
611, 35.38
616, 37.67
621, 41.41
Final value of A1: 37.64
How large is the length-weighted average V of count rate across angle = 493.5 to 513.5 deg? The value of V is 41.2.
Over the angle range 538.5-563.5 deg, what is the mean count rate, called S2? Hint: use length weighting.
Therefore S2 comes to 36.4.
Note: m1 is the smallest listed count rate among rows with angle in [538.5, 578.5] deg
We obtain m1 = 27.93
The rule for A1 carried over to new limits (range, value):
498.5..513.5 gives 41.94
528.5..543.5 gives 39.54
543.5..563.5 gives 38.51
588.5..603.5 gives 31.74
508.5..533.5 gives 44.81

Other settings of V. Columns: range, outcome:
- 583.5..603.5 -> 25.5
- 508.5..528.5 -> 41.9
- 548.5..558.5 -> 36.5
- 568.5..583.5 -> 28.4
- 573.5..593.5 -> 23.1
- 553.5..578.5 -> 34.1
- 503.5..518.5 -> 39.7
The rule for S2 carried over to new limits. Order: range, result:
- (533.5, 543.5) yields 38.1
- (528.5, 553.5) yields 37.9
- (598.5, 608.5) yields 32.9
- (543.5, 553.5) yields 37.7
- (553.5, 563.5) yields 34.8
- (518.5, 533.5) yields 42.2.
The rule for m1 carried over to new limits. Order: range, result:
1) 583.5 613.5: 19.32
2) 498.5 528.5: 37.48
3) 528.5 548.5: 36.62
